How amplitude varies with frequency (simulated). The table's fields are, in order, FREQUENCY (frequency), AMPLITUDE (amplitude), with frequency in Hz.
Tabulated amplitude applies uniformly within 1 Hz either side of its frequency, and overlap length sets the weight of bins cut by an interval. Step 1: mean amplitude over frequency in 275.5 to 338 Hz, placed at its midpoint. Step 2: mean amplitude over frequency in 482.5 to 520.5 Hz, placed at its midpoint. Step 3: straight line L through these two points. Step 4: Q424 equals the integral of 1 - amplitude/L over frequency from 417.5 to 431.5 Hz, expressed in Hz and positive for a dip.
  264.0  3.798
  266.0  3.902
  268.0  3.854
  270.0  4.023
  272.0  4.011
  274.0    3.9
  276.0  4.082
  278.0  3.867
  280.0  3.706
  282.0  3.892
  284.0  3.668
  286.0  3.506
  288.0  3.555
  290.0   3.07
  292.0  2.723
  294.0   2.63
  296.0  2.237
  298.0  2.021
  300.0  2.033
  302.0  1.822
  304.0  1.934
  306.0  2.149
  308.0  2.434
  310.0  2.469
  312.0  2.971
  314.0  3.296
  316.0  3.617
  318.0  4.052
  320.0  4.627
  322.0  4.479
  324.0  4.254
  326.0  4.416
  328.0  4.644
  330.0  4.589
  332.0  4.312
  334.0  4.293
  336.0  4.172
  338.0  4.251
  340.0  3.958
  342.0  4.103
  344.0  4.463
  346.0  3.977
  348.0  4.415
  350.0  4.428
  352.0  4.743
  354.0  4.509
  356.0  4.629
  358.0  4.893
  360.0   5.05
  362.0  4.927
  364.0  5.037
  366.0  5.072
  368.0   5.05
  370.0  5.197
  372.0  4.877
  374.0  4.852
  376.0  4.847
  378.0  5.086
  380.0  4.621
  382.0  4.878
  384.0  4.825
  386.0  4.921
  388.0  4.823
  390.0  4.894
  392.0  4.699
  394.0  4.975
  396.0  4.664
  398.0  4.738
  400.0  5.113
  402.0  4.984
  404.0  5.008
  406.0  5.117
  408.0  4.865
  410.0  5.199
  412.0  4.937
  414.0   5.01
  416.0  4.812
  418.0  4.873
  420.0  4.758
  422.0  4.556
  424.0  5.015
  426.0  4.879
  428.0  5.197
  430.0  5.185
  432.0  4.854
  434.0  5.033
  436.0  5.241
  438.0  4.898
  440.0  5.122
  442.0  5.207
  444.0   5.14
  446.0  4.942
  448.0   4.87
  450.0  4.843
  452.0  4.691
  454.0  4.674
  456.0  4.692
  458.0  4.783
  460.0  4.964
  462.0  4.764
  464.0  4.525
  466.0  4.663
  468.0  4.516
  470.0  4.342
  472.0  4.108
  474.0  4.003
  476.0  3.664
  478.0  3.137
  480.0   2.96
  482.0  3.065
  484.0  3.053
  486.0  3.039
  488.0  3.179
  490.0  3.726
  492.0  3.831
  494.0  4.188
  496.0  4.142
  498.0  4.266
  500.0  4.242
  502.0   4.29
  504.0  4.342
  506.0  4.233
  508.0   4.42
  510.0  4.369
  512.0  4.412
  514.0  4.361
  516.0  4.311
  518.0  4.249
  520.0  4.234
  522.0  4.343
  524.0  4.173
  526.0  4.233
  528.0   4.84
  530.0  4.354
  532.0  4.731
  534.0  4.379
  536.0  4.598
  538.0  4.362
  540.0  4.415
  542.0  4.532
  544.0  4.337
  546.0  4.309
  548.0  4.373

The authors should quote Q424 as -4.20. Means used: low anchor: 3.41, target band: 4.92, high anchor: 4.03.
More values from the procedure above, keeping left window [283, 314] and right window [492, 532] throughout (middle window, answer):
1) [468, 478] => 0.04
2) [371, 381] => -4.96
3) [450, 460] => -2.28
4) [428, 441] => -4.78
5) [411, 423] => -4.23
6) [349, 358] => -4.52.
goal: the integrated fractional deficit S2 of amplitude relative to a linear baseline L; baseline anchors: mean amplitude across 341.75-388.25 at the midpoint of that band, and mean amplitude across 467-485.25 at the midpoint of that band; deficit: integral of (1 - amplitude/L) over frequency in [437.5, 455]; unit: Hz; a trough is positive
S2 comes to -4.4 Hz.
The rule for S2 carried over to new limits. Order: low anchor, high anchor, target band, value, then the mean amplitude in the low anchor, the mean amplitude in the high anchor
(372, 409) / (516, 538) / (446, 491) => 4.8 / 4.88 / 4.41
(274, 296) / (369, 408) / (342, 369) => -1.5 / 3.43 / 4.9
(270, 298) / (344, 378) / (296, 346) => 7.1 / 3.42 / 4.78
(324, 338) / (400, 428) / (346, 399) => -1.8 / 4.38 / 4.94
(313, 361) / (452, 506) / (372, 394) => -3.1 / 4.34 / 4.06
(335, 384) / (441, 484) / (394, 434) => -3.8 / 4.67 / 4.38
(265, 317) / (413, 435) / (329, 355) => -3.5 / 3.13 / 4.92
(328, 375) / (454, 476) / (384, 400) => -0.9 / 4.6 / 4.5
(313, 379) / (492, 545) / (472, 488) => 3.9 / 4.52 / 4.35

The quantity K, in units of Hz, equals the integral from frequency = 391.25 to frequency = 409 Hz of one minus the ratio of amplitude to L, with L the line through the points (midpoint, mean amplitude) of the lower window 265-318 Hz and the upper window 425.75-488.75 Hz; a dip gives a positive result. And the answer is -4.05 Hz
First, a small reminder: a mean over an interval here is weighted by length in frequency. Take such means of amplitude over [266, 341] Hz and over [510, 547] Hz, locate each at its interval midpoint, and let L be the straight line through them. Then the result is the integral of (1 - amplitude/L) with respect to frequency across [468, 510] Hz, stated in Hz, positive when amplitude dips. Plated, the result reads 4.0 Hz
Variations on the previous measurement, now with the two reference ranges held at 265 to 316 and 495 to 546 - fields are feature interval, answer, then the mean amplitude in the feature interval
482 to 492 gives 2.1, 3.29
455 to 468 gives -2.2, 4.72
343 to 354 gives -3.1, 4.41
